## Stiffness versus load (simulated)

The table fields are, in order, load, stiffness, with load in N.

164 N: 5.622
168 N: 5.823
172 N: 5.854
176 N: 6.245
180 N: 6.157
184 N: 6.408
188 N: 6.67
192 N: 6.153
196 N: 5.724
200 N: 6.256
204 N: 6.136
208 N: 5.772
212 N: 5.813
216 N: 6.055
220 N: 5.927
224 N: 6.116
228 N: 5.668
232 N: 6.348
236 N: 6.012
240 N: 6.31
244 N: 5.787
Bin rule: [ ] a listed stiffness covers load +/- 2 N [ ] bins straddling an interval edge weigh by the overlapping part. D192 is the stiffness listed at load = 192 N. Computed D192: 6.153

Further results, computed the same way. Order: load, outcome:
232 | 6.348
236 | 6.012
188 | 6.67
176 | 6.245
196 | 5.724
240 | 6.31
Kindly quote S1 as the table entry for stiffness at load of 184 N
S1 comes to 6.408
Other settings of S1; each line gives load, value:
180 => 6.157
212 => 5.813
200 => 6.256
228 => 5.668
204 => 6.136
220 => 5.927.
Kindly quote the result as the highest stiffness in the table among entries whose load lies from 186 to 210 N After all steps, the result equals 6.67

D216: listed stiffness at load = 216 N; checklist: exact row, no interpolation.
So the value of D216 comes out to 6.055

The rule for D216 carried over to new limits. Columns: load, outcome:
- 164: 5.622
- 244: 5.787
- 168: 5.823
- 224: 6.116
